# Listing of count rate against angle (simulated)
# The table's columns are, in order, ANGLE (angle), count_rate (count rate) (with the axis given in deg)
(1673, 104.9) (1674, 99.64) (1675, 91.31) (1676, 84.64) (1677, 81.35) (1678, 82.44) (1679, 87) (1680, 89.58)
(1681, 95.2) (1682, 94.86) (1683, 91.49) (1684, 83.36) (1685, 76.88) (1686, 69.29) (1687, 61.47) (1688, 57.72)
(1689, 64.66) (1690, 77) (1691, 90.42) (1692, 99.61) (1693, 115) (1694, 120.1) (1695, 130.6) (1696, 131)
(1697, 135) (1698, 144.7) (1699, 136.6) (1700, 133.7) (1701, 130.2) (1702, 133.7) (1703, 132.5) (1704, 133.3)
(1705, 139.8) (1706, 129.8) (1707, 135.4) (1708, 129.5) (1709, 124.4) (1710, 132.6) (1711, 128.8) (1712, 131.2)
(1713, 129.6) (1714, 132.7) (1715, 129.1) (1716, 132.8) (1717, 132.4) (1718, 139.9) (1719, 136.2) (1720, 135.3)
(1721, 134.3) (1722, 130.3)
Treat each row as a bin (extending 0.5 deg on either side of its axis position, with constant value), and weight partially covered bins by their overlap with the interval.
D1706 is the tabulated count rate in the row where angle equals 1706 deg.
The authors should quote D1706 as 129.8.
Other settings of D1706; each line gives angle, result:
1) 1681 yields 95.2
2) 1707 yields 135.4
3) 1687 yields 61.47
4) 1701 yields 130.2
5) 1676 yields 84.64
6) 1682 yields 94.86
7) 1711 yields 128.8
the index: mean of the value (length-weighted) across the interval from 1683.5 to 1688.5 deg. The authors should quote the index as 69.7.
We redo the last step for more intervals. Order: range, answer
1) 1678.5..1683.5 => 91.6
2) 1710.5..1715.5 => 130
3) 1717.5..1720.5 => 137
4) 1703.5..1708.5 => 134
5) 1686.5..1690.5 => 65.2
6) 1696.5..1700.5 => 138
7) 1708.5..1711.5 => 129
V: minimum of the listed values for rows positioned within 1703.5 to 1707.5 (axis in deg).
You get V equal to 129.8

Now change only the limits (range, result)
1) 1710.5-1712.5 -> 128.8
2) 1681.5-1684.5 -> 83.36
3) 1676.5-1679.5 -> 81.35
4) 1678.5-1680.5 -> 87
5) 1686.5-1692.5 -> 57.72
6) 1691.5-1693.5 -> 99.61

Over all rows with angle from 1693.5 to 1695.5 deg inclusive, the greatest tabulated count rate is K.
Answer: 130.6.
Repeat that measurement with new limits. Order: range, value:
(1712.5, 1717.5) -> 132.8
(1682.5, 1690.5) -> 91.49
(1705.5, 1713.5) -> 135.4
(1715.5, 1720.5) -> 139.9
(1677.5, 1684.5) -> 95.2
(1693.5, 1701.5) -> 144.7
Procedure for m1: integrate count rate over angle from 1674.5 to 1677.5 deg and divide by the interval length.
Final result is 85.8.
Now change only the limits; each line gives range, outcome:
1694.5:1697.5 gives 132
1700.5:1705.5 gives 134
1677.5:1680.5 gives 86.3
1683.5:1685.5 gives 80.1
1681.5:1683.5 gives 93.2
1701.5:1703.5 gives 133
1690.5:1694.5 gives 106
